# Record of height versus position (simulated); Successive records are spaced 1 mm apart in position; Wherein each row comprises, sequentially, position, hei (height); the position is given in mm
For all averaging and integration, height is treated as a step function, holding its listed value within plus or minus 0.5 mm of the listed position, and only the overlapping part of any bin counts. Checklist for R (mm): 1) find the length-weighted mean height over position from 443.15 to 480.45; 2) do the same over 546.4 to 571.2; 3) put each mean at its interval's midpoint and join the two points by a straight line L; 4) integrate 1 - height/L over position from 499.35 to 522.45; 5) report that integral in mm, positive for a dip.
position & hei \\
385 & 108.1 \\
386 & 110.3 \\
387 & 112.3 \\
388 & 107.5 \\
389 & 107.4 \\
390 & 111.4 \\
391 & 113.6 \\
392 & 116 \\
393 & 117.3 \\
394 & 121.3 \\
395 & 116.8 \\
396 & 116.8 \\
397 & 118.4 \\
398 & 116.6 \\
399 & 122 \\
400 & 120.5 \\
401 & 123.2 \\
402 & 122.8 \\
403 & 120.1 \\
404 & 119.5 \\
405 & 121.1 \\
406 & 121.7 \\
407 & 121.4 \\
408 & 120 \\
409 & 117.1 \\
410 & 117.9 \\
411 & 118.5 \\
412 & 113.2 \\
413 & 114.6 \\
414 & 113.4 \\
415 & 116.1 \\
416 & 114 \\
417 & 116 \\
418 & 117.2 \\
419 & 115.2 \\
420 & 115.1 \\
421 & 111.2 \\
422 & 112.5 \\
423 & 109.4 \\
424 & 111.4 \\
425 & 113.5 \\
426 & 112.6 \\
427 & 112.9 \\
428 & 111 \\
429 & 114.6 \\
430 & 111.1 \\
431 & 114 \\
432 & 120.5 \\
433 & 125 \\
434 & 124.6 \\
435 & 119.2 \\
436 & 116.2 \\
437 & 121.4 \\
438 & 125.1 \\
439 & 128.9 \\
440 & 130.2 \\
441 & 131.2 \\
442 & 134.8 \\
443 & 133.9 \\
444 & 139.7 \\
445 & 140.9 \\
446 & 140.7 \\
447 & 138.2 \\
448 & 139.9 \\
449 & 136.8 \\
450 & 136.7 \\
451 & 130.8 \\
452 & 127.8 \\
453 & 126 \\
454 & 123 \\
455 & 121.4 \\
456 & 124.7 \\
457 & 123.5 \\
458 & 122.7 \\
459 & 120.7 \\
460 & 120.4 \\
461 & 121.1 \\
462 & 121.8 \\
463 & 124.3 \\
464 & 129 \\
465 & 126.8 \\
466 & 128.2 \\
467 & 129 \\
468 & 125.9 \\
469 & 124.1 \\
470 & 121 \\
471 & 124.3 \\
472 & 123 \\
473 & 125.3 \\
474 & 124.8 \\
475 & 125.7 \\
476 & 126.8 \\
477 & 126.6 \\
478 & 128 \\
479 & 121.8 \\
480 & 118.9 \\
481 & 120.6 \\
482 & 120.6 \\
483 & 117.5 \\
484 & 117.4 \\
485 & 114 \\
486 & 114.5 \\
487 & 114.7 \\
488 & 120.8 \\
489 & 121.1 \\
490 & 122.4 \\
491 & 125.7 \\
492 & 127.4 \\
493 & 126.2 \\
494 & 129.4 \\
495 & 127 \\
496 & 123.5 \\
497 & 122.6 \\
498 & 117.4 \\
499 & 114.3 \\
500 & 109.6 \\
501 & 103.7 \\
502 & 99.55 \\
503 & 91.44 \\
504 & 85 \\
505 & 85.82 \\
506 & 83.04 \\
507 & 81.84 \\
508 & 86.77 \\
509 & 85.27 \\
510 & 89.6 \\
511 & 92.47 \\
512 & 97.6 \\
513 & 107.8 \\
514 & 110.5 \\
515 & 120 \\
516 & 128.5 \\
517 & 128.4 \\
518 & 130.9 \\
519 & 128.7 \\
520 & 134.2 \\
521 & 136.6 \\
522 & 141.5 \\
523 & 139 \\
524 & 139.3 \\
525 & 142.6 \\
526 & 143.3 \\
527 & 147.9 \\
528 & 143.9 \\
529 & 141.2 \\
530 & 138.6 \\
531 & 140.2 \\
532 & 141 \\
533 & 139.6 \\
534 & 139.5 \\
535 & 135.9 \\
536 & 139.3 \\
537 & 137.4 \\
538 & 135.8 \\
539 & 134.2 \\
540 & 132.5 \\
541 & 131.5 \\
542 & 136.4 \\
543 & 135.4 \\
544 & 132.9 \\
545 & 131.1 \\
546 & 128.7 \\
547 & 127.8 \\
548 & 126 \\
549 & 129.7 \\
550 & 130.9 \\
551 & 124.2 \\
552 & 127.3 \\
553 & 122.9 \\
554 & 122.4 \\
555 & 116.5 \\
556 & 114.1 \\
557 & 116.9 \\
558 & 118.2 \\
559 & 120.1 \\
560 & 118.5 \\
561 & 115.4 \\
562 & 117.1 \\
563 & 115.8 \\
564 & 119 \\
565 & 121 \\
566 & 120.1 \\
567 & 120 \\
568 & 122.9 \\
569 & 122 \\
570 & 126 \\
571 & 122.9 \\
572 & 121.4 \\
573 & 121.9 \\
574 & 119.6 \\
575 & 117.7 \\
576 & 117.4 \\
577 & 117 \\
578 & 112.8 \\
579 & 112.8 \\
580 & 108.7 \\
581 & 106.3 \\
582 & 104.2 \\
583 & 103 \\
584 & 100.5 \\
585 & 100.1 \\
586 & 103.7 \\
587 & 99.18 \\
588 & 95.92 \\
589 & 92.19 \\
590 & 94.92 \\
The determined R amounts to 3.2 mm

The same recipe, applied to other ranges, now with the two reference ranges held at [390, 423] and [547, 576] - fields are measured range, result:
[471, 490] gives -0.4 mm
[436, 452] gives -2.0 mm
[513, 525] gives -1.0 mm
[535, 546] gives -1.3 mm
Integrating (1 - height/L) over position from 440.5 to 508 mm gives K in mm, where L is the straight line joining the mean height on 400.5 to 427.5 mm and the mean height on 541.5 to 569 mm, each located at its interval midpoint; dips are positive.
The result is -1.2 mm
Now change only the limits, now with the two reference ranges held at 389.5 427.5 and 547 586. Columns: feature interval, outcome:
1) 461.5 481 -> -1.3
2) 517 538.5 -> -3.9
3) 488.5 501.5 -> -0.4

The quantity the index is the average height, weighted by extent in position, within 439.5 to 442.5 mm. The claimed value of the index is 132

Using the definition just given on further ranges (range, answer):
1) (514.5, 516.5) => 124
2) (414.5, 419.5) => 116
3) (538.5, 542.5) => 134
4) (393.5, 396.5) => 118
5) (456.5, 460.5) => 122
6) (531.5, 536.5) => 139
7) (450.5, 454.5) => 127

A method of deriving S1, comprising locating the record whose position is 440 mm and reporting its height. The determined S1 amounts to 130.2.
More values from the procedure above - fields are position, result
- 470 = 121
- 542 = 136.4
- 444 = 139.7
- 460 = 120.4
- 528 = 143.9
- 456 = 124.7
